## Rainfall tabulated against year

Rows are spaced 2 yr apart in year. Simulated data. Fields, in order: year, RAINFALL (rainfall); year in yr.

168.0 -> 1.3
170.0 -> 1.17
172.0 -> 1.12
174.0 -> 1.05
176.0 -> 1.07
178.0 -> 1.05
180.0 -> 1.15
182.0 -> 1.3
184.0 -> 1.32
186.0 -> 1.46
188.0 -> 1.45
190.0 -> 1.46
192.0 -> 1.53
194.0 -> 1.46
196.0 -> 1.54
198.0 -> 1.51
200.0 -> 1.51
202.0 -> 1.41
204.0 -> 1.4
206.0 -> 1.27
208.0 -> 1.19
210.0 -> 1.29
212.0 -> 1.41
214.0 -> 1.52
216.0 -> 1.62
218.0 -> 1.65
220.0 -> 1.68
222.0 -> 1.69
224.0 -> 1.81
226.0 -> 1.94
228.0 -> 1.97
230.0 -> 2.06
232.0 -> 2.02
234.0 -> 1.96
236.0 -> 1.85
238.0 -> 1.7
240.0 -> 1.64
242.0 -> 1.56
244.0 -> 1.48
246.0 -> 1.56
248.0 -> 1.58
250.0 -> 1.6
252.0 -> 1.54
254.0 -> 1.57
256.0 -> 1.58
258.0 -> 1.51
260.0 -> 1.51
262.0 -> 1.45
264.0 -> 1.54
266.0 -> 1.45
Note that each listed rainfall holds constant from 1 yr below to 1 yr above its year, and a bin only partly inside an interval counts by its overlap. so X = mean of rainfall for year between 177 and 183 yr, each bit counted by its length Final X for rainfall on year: 1.17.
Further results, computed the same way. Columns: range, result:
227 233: 2.02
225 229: 1.96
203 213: 1.31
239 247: 1.56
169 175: 1.11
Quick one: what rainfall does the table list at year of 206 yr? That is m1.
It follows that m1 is 1.27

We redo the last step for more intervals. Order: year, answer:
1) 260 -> 1.51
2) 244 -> 1.48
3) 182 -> 1.3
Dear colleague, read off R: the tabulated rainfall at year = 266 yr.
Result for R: 1.45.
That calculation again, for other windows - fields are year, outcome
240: 1.64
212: 1.41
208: 1.19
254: 1.57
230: 2.06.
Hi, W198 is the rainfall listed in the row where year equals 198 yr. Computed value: 1.51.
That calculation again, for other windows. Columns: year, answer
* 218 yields 1.65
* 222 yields 1.69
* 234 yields 1.96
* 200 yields 1.51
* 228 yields 1.97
